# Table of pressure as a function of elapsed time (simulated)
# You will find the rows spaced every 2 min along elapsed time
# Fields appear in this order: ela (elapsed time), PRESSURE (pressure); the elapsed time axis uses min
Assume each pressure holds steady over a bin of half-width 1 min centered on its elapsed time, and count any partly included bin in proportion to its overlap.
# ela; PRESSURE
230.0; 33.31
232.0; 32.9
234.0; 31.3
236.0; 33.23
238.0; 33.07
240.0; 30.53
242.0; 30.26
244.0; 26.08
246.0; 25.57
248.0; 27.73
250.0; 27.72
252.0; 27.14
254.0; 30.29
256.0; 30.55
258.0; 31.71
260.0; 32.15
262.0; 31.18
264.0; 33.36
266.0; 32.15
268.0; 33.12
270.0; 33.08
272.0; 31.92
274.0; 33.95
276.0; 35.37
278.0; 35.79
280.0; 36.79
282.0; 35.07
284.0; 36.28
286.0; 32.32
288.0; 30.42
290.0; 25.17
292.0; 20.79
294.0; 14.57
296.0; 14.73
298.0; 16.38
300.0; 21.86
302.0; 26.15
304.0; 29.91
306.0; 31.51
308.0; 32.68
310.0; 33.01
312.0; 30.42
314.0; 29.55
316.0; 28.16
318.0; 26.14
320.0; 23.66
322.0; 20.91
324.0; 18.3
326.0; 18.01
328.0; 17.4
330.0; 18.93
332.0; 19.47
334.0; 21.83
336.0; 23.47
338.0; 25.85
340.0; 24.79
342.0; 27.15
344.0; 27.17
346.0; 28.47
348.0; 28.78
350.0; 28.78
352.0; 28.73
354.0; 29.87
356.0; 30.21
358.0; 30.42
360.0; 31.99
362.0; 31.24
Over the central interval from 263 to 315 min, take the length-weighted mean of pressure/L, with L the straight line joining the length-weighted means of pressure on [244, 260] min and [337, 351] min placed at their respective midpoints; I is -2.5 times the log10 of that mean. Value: -0.05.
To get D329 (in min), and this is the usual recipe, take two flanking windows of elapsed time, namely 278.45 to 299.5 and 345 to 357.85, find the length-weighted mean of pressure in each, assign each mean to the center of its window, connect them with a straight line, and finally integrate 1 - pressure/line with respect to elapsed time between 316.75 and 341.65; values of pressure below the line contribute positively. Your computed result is 5.7 min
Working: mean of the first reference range 26.4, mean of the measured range 21.8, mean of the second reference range 29.2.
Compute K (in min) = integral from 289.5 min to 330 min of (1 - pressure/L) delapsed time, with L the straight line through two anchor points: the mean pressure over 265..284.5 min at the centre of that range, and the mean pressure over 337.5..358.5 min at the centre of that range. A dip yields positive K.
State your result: 9.7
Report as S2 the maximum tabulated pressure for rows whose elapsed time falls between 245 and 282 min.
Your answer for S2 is 36.79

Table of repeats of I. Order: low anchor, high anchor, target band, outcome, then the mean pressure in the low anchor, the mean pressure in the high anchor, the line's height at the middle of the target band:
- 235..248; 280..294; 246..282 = -0.08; 29.6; 29.4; 29.5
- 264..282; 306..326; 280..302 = 0.23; 34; 26.8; 31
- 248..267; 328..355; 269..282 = -0.17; 30.5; 25.3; 29.4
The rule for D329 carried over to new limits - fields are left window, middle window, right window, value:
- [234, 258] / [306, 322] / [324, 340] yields -4.3 min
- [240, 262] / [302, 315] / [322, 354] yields -2.6 min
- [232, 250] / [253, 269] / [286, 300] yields -3.2 min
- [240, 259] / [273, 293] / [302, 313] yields -1.5 min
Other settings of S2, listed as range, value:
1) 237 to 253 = 33.07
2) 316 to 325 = 28.16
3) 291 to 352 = 33.01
